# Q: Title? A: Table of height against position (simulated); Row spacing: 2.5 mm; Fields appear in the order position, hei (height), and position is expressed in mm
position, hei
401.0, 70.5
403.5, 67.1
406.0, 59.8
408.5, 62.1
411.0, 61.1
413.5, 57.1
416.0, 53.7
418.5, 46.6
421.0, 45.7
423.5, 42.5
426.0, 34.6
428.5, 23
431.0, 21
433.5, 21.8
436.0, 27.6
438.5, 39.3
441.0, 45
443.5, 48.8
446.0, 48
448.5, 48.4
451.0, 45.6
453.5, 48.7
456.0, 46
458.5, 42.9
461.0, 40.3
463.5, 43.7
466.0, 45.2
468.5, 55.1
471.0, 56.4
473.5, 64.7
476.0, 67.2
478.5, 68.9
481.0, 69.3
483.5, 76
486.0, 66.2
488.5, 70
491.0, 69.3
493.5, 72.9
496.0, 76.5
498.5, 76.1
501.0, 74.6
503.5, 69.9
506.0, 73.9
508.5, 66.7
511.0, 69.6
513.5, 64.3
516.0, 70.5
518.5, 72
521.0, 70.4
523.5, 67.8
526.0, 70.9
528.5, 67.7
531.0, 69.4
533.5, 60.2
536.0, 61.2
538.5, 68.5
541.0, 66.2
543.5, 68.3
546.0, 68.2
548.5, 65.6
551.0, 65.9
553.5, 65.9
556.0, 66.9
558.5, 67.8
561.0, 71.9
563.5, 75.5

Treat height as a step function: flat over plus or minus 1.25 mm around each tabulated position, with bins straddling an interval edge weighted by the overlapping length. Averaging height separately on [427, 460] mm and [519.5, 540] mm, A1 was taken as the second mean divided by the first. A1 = 1.72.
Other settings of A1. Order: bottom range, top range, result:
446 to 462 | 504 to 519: 1.52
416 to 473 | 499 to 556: 1.61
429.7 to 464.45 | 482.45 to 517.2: 1.76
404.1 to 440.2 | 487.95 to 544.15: 1.61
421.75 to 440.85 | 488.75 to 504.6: 2.34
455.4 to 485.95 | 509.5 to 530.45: 1.21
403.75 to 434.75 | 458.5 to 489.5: 1.33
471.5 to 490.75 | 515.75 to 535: 1.00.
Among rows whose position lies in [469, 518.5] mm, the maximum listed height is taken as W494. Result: 76.5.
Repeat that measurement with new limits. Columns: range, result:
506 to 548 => 73.9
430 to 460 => 48.8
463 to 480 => 68.9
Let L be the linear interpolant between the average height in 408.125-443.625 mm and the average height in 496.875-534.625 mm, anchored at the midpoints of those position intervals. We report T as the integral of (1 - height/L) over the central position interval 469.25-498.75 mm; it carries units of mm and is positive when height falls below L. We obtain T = -4.6 mm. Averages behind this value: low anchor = 41.3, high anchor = 69.7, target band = 69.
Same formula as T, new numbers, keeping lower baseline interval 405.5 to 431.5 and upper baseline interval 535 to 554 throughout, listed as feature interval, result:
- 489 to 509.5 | -4.6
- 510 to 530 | -2.2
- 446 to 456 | 0.8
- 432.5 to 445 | 3.2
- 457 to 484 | -0.9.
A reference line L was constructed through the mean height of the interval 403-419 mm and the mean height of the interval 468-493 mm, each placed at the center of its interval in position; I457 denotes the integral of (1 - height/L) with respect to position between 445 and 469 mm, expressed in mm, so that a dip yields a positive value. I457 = 6.7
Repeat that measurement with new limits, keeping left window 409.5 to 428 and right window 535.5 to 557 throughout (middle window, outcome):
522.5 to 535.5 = -0.6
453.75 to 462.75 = 1.7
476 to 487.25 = -2.5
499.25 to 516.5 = -2.6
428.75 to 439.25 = 5.0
